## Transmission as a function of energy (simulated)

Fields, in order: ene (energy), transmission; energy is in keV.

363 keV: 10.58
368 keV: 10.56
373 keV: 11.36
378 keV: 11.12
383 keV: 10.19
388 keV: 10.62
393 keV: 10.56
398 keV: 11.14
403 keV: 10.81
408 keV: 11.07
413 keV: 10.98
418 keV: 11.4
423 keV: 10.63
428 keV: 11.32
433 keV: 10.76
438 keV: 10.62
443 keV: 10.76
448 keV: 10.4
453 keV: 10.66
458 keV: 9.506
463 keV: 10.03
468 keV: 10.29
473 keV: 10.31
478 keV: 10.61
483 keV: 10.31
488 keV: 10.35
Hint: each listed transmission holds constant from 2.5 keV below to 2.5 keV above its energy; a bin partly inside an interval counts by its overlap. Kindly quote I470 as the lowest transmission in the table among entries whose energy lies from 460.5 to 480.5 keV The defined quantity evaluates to 10.03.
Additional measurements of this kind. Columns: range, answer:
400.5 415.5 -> 10.81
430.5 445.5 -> 10.62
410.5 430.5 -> 10.63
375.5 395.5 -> 10.19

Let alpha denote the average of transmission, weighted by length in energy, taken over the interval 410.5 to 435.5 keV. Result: 11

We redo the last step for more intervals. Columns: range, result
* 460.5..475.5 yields 10.2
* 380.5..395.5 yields 10.5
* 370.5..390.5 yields 10.8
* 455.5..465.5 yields 9.77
